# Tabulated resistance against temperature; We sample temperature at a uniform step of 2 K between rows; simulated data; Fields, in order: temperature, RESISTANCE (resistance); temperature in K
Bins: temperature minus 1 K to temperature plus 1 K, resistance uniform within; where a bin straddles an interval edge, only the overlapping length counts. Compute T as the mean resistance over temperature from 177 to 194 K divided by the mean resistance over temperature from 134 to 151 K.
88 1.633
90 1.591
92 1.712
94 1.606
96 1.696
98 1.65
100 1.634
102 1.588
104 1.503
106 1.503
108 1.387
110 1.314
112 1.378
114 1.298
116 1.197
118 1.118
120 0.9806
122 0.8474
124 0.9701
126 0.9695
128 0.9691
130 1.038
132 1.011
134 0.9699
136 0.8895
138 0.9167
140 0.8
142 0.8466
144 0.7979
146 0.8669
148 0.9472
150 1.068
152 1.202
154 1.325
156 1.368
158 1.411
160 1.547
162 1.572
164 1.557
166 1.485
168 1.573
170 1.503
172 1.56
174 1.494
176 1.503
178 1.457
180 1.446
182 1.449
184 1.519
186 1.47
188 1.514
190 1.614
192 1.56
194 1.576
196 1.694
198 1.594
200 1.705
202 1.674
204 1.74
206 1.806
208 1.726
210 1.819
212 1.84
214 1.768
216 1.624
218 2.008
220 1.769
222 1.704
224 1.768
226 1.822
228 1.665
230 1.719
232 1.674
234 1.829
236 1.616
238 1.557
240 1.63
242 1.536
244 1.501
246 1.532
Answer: 1.7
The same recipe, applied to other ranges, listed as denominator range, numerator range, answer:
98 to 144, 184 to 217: 1.45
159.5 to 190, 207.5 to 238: 1.16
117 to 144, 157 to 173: 1.62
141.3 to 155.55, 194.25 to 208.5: 1.66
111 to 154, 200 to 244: 1.70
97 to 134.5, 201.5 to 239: 1.42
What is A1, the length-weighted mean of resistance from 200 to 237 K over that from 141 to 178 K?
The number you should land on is 1.3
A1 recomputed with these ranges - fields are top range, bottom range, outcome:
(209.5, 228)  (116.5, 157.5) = 1.78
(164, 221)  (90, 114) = 1.06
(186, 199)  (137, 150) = 1.80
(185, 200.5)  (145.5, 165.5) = 1.22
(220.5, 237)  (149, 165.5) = 1.25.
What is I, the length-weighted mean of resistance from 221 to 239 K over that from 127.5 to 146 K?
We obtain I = 1.9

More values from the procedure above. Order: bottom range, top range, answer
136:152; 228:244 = 1.80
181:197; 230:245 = 1.05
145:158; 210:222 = 1.56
